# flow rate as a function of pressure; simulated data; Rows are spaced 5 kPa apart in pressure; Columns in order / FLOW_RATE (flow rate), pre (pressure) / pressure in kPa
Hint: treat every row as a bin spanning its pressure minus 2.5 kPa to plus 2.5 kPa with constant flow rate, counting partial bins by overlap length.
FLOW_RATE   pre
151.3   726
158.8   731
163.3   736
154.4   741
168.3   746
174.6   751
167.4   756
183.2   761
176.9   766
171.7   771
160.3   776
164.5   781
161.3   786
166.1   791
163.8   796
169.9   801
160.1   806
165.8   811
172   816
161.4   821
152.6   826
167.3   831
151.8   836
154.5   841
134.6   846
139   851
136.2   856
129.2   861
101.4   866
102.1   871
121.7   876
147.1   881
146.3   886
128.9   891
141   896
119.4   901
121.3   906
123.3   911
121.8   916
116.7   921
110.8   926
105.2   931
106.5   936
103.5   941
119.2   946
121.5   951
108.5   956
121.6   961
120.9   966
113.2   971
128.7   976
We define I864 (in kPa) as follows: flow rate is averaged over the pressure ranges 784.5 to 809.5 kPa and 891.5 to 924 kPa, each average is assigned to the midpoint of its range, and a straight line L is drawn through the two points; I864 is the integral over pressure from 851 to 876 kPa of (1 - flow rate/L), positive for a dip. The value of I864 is 3.65 kPa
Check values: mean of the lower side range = 164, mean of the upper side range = 124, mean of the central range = 120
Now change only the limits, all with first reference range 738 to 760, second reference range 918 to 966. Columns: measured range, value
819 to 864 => -1.7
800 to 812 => -1.1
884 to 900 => -1.2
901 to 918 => 0.1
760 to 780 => -1.3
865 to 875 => 2.1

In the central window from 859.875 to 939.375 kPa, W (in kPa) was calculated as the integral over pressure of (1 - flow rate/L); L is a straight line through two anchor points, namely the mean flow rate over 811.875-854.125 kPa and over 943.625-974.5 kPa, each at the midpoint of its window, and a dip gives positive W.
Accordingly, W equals 8.2 kPa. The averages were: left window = 154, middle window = 121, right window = 118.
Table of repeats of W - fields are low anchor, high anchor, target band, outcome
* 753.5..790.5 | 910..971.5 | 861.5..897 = 2.0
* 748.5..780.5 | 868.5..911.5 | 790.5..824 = -1.8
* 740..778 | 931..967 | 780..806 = -0.7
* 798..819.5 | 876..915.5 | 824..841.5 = 0.0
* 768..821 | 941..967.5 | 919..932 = 1.5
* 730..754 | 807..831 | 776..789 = 0.1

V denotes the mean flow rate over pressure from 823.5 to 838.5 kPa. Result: 157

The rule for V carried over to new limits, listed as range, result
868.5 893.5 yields 129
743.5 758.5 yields 170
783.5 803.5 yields 165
